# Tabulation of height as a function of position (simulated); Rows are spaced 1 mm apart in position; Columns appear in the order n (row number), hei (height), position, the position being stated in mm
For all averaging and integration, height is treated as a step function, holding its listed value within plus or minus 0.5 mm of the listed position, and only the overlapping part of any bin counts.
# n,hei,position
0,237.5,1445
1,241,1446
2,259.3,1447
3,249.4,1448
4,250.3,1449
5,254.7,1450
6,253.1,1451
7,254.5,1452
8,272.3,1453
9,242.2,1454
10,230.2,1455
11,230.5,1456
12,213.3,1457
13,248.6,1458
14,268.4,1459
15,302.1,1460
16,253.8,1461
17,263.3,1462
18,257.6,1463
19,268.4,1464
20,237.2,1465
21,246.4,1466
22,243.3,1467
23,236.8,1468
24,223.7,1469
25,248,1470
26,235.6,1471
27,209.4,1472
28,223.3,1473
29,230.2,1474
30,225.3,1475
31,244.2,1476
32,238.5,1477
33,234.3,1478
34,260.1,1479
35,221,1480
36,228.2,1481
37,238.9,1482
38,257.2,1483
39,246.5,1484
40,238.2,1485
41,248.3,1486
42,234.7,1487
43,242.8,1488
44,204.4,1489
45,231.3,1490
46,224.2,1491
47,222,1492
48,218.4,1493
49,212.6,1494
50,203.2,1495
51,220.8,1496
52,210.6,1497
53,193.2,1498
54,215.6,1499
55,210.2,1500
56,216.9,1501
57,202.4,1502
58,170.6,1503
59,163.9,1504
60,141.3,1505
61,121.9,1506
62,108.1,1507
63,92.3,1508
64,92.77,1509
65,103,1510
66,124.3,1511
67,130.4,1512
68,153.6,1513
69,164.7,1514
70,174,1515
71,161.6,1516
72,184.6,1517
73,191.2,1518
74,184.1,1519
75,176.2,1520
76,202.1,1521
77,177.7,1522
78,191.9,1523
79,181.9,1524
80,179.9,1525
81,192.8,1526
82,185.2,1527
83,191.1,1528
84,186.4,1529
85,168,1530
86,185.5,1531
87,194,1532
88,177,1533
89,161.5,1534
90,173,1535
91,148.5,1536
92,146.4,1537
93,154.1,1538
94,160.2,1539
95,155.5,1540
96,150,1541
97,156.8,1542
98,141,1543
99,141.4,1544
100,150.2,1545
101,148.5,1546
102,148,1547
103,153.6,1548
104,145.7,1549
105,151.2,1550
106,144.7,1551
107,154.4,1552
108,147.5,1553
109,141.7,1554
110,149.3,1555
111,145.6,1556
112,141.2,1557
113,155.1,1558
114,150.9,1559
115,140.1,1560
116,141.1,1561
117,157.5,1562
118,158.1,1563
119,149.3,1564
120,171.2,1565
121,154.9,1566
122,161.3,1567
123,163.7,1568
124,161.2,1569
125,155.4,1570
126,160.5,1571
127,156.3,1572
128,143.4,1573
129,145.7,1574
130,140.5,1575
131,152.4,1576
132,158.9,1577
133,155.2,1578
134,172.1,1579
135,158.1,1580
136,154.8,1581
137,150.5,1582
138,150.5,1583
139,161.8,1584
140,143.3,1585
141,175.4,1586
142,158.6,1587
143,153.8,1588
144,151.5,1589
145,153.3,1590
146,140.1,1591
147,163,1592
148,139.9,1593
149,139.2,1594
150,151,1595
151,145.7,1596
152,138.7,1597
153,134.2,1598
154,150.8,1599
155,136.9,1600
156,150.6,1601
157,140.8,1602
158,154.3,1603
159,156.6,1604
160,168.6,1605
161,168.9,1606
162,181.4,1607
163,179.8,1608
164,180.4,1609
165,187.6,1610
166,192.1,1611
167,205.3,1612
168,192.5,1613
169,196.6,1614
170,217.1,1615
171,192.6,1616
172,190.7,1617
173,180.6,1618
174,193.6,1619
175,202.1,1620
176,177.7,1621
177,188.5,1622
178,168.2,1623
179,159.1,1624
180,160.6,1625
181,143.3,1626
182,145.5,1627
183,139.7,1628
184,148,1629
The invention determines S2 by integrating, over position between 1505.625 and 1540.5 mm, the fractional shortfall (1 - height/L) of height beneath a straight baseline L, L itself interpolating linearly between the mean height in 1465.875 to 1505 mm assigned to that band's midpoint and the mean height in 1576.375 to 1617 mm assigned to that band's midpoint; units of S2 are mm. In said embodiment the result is 6.9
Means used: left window 224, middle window 162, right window 163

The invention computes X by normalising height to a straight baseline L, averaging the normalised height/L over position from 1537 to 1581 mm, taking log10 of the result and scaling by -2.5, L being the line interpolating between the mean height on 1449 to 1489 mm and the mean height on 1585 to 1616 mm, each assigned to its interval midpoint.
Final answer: 0.23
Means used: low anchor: 243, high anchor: 164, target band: 152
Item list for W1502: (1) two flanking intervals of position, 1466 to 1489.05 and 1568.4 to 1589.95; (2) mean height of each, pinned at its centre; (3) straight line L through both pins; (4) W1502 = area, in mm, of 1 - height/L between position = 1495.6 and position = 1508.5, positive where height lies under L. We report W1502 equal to 2.6 mm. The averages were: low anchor 236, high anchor 155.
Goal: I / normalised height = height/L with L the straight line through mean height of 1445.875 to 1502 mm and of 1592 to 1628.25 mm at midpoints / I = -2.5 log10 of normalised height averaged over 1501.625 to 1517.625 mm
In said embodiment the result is 0.46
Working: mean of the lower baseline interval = 237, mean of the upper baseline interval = 168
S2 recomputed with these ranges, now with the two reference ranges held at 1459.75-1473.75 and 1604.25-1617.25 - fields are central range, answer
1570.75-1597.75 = 6.31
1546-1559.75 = 4.09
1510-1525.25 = 3.75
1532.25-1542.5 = 2.74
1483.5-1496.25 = 0.49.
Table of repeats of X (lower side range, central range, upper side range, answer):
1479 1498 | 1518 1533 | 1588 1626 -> 0.13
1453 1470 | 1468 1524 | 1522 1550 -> 0.07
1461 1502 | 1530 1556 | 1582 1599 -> 0.19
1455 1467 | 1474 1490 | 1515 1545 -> -0.04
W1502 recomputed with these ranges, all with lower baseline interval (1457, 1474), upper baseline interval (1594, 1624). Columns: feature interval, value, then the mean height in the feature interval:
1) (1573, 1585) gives 2.2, 154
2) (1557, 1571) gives 2.9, 155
